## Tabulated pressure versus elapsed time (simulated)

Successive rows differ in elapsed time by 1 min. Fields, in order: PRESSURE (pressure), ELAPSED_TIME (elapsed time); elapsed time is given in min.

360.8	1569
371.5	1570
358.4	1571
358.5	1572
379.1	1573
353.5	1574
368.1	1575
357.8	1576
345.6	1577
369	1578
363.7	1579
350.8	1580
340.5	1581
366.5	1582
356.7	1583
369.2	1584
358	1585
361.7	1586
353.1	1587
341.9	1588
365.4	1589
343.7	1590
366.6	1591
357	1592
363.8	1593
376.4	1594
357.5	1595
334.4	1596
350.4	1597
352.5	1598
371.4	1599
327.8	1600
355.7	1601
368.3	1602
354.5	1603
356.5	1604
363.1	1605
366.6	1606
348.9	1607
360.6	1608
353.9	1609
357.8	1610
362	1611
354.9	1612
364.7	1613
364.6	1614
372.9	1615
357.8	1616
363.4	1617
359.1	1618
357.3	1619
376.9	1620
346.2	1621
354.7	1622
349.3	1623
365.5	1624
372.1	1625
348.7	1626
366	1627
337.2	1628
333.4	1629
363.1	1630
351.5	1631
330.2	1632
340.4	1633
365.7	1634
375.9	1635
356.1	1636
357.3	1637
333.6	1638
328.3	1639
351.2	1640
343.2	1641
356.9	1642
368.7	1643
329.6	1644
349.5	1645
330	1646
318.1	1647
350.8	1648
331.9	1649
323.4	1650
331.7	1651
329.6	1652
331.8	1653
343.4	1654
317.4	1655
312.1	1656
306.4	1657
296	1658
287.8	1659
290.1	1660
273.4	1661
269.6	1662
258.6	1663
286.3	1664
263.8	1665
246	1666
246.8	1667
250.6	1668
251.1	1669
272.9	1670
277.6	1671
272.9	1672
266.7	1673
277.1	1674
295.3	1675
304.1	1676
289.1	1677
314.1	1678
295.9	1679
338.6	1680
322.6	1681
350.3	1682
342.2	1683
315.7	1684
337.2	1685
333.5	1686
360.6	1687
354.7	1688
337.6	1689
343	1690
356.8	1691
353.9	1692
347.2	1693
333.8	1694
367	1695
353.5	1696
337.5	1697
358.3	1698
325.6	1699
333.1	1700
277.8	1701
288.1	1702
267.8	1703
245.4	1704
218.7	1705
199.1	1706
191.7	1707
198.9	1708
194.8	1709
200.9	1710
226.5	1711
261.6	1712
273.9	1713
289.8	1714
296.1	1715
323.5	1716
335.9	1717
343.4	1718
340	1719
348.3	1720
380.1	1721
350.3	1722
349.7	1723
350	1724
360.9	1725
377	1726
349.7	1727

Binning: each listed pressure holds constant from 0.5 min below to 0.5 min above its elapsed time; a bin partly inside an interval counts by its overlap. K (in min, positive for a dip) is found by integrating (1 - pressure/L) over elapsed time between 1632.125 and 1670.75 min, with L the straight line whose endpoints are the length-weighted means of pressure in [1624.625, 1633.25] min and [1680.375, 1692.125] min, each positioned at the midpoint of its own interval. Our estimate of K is 3.5 min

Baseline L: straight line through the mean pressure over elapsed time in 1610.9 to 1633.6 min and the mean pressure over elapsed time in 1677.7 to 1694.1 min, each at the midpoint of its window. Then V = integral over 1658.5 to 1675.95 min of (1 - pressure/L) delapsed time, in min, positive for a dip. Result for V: 3.69 min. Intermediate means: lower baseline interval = 356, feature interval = 271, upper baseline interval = 338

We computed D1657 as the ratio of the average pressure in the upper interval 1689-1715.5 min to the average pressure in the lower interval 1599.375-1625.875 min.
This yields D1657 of 0.8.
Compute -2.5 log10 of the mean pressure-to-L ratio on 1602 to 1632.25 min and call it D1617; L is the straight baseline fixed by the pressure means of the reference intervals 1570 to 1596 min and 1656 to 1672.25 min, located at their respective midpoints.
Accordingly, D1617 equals -0.11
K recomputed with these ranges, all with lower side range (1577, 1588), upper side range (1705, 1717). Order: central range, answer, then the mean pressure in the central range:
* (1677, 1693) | -4.1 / 336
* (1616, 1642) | -3.0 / 353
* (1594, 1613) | -1.0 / 356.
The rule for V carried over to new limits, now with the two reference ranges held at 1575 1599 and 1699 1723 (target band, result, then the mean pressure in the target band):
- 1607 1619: -0.7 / 360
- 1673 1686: -0.6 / 314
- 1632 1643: -0.8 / 351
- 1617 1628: -0.8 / 359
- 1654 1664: 0.6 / 293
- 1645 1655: -0.5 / 332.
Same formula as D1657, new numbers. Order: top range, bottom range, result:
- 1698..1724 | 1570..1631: 0.80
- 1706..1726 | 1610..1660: 0.86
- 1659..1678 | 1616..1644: 0.77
